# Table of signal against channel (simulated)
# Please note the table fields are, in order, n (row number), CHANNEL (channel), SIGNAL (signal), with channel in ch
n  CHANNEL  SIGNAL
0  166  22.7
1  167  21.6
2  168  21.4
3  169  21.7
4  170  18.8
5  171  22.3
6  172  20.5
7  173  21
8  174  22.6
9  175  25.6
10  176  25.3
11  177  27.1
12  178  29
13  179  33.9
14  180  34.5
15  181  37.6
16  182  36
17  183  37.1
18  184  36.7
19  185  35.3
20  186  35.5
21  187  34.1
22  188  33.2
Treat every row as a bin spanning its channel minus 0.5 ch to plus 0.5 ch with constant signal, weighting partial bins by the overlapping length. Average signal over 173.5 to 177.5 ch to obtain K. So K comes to 25.2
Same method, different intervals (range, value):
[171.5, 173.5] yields 20.8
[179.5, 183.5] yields 36.3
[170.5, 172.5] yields 21.4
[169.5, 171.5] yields 20.6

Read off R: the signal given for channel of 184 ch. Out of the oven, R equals 36.7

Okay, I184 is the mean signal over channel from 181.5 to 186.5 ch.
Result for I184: 36.1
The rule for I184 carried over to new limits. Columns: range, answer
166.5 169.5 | 21.6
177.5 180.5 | 32.5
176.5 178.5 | 28.1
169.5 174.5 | 21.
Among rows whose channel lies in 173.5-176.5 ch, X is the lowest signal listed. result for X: 22.6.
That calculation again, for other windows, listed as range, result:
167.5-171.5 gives 18.8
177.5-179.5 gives 29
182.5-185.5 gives 35.3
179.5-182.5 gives 34.5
